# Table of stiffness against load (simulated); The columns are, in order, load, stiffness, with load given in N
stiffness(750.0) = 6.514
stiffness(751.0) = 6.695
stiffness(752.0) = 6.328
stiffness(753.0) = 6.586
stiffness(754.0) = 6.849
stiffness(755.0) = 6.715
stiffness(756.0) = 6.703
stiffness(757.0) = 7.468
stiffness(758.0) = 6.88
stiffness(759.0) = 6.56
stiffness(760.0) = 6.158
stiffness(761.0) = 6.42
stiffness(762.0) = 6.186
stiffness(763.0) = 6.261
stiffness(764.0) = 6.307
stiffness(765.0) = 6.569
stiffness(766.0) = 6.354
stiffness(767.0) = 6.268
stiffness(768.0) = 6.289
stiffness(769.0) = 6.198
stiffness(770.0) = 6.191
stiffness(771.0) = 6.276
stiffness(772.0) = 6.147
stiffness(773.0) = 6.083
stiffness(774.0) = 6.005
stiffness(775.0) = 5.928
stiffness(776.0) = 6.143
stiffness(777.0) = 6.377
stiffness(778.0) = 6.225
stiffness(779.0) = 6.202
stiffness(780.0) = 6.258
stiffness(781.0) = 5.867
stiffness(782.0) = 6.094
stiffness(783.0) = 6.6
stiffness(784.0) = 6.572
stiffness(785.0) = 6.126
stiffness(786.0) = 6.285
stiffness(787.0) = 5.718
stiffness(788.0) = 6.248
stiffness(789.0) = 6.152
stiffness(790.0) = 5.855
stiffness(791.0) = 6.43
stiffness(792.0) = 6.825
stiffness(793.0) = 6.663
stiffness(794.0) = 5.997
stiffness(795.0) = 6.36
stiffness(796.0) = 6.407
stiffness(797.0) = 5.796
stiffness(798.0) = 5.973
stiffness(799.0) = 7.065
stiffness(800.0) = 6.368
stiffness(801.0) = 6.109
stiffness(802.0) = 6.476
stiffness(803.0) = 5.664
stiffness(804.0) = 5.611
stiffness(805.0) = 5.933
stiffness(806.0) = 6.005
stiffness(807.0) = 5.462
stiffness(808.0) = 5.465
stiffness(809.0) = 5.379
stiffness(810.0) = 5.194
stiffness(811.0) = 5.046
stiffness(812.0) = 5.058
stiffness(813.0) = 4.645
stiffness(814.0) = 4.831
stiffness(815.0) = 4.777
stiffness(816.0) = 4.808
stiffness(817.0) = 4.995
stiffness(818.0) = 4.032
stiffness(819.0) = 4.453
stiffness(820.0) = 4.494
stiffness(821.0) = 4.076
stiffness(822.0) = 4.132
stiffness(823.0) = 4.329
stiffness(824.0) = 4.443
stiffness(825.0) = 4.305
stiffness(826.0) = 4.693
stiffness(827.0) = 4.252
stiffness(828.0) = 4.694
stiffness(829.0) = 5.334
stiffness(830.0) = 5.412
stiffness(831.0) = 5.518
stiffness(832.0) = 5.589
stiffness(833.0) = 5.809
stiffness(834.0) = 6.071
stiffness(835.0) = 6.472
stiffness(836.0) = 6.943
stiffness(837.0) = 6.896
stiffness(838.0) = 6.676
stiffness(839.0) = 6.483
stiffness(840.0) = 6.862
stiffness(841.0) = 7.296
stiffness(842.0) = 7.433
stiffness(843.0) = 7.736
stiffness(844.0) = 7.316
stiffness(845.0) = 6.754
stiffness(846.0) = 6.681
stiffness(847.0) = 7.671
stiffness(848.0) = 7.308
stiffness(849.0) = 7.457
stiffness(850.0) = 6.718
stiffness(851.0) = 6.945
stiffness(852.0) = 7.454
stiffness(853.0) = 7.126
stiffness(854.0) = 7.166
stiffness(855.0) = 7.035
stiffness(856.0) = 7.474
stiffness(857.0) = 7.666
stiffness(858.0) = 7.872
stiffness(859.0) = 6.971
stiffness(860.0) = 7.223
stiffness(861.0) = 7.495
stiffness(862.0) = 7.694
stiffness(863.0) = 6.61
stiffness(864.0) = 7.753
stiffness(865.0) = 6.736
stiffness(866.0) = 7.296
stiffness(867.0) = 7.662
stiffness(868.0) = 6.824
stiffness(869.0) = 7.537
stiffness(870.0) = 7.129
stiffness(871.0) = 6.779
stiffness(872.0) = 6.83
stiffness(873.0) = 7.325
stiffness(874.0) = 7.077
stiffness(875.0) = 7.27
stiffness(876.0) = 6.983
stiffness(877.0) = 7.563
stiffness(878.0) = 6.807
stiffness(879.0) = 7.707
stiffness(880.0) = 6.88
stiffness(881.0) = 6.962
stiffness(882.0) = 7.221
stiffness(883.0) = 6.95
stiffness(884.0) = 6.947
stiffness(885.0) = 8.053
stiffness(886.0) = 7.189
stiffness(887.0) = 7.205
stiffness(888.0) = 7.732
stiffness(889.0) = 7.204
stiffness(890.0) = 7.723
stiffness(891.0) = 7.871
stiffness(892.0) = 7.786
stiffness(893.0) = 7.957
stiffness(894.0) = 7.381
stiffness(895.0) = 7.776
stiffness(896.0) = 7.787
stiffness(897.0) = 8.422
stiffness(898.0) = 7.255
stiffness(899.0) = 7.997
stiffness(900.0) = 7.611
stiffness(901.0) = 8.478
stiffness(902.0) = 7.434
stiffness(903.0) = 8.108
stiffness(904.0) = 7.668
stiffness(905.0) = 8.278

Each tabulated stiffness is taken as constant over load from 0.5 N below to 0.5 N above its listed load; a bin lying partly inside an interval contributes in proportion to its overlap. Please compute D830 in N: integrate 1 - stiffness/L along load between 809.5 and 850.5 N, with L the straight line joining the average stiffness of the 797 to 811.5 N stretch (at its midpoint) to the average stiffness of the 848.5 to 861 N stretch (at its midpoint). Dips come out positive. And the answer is 5.6 N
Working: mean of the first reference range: 5.84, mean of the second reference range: 7.27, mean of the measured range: 5.7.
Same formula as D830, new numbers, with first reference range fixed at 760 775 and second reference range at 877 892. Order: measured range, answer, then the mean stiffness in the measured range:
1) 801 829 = 7.2 N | 4.96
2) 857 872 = -0.2 N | 7.26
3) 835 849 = -0.3 N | 7.07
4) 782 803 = 0.6 N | 6.28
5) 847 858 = -0.4 N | 7.28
